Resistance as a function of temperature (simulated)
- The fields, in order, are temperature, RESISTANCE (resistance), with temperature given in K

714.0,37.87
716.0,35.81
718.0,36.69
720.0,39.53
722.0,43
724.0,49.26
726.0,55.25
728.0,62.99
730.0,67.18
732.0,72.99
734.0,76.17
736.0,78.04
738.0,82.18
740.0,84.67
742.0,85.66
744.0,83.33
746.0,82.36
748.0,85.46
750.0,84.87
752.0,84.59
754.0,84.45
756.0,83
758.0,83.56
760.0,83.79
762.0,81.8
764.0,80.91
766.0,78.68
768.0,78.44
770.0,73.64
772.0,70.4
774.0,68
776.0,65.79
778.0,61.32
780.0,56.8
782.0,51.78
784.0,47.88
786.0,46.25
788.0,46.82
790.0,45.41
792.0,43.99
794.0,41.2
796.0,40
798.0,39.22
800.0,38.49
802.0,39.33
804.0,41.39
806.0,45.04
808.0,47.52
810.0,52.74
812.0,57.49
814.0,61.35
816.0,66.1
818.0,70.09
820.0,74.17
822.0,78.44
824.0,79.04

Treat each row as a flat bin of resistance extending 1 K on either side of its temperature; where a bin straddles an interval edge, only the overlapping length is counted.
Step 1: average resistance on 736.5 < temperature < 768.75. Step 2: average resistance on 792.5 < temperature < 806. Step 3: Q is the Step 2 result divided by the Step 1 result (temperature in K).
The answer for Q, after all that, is 0.49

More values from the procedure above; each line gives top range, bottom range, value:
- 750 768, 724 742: 1.15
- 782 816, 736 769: 0.56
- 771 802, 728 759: 0.63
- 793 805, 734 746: 0.49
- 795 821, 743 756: 0.62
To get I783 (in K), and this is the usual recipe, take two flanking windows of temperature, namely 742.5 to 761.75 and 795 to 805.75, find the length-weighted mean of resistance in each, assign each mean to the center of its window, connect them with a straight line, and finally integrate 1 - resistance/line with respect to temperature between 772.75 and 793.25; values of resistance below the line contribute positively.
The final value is 1.0 K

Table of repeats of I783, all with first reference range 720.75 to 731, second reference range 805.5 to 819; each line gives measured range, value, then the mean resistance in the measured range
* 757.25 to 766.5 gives -4.2 K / 81.9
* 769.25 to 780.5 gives -1.9 K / 66.2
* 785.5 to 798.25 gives 3.1 K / 43.4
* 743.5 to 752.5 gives -4.6 K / 84.1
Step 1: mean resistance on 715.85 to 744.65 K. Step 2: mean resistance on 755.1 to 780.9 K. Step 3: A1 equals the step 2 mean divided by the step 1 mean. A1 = 1.16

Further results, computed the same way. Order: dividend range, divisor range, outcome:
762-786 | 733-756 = 0.80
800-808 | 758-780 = 0.57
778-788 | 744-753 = 0.61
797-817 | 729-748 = 0.61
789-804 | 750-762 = 0.49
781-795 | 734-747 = 0.56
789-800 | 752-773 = 0.52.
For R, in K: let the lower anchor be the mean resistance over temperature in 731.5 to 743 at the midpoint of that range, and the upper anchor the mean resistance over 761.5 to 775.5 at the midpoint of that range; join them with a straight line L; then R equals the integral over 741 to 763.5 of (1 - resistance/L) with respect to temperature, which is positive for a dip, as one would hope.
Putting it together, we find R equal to -1.7 K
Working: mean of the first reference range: 80.3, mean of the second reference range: 75.4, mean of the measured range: 83.8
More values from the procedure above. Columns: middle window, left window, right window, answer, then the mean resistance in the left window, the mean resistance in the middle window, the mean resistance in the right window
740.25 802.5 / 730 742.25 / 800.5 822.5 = 2.8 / 78.6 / 66.2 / 56.7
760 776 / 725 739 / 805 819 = -2.8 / 70.7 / 75.8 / 57.2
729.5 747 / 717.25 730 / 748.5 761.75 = -3.8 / 49.5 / 79.5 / 84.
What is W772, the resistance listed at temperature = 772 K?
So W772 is 70.4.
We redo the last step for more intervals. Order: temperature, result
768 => 78.44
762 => 81.8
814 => 61.35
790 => 45.41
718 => 36.69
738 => 82.18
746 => 82.36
